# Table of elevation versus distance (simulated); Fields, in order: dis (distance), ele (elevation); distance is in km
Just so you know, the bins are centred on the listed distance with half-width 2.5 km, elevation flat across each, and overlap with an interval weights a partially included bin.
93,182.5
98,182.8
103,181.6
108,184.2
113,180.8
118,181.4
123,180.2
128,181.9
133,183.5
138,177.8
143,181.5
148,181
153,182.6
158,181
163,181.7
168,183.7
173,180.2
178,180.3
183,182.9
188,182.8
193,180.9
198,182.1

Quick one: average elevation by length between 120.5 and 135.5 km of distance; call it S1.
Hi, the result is 182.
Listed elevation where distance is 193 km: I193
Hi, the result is 180.9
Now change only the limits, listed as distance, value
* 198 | 182.1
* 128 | 181.9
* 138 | 177.8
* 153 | 182.6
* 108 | 184.2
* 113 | 180.8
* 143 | 181.5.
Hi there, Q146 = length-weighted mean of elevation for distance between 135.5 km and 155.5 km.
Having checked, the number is 181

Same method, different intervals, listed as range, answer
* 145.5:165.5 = 182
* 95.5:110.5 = 183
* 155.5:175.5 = 182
